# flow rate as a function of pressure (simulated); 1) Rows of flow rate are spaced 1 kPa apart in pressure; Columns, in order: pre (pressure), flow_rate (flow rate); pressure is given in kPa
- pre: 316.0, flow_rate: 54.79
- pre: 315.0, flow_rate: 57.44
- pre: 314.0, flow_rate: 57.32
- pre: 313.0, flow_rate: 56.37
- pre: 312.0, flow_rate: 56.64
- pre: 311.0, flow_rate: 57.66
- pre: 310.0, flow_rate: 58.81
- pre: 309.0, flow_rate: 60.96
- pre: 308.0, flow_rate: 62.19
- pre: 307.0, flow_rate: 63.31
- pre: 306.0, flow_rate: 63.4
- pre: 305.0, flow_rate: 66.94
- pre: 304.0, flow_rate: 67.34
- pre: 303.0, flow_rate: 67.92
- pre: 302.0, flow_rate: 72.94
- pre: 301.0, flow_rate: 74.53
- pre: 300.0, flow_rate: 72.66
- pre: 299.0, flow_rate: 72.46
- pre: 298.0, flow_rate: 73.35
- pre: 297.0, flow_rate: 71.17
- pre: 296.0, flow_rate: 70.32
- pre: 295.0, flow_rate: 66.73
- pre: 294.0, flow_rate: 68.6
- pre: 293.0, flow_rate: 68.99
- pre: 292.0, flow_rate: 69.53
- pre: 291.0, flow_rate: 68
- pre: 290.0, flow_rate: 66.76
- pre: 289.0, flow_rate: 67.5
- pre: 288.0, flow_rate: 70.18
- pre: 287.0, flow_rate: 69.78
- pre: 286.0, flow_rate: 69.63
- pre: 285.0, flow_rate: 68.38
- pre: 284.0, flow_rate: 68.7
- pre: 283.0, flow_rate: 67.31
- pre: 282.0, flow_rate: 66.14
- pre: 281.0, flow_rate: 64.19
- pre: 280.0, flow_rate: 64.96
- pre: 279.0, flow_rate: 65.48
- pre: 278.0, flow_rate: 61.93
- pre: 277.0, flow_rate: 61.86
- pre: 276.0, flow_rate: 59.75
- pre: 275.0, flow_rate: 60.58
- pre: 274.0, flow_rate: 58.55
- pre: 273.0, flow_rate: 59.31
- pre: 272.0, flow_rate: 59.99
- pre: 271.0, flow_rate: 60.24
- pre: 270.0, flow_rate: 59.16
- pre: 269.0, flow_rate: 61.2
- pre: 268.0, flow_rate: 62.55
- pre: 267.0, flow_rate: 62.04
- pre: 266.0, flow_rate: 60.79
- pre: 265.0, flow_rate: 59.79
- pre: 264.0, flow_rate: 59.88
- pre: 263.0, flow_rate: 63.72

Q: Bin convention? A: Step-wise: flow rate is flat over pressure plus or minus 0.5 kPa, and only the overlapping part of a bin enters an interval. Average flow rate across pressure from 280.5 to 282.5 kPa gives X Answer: 65.2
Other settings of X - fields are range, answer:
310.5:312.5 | 57.1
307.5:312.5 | 59.3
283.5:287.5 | 69.1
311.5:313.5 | 56.5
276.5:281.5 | 63.7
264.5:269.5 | 61.3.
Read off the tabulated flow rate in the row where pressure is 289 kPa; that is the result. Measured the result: 67.5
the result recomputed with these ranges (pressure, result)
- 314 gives 57.32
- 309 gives 60.96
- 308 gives 62.19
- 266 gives 60.79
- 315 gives 57.44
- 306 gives 63.4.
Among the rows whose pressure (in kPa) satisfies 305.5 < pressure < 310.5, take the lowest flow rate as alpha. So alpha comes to 58.81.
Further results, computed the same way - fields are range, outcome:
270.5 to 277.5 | 58.55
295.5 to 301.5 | 70.32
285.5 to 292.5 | 66.76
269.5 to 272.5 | 59.16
